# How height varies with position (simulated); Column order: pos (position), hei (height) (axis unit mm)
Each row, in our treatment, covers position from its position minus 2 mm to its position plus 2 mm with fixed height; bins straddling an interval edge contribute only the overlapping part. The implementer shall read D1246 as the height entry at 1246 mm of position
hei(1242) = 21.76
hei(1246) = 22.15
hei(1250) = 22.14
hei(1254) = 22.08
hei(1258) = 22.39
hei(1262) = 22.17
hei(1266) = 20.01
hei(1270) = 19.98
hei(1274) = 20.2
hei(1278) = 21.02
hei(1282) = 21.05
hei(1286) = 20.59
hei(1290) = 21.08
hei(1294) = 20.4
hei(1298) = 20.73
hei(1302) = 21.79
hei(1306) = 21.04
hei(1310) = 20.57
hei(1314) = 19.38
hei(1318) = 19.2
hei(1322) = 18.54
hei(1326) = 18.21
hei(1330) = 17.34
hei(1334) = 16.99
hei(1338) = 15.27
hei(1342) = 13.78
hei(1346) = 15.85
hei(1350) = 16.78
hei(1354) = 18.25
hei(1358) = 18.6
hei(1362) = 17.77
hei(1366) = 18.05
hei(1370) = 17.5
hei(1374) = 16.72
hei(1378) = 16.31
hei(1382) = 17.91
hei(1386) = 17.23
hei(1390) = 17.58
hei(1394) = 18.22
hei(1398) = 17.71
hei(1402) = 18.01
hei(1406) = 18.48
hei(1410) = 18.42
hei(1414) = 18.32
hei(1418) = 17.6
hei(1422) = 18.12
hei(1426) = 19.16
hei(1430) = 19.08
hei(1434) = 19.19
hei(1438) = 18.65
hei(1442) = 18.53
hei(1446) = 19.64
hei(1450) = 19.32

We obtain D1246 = 22.15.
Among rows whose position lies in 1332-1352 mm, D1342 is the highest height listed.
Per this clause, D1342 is 16.99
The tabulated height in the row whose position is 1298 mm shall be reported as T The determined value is 20.73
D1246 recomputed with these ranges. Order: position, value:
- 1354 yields 18.25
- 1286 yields 20.59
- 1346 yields 15.85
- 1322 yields 18.54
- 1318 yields 19.2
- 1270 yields 19.98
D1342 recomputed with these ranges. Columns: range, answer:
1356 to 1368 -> 18.6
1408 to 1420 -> 18.42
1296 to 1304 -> 21.79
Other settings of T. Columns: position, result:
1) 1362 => 17.77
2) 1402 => 18.01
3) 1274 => 20.2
